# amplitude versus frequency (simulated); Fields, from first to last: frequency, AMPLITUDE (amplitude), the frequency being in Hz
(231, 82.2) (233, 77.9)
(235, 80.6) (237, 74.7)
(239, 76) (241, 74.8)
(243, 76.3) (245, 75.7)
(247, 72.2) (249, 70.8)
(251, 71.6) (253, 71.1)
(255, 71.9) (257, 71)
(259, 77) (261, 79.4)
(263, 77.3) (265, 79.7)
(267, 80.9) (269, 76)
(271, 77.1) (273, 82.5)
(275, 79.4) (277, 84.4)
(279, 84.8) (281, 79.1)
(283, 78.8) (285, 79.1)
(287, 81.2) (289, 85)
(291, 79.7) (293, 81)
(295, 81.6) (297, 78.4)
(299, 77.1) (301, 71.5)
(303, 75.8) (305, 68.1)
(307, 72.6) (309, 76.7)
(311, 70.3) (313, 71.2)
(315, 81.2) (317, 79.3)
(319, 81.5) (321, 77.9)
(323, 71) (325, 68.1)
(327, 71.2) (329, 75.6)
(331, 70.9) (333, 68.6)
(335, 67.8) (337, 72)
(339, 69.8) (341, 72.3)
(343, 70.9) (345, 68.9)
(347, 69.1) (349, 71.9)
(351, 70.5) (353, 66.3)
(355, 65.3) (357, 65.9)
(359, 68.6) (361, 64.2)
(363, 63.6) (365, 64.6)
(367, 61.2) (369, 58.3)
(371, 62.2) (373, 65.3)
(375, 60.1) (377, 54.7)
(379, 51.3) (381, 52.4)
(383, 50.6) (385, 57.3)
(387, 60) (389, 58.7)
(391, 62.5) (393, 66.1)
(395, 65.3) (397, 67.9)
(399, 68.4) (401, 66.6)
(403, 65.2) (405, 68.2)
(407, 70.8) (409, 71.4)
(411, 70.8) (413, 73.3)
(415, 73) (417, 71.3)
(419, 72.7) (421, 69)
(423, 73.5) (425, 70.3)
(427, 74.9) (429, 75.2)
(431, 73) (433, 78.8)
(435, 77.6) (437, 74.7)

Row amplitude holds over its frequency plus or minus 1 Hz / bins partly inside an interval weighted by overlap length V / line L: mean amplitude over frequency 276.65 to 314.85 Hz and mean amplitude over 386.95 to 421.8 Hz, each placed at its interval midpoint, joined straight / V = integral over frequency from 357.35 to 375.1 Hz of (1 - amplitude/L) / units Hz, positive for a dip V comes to 2.0 Hz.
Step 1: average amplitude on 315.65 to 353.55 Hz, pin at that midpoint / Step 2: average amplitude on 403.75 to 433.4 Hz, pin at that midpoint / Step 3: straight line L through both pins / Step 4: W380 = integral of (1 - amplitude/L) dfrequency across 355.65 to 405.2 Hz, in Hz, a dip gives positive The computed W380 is 7.0 Hz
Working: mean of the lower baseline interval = 71.9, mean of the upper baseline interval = 72.2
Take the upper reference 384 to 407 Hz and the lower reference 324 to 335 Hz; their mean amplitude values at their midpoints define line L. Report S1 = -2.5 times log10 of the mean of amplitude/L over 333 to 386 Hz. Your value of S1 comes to 0.06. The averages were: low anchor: 70.6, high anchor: 64.5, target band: 64.1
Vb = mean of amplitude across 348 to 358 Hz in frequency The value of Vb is 68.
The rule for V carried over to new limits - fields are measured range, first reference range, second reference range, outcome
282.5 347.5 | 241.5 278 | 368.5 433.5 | -2.1 Hz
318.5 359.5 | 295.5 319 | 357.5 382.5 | -1.7 Hz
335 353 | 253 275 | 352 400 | -1.1 Hz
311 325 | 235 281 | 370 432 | -0.7 Hz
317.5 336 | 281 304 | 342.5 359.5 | 0.1 Hz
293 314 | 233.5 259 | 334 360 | -1.0 Hz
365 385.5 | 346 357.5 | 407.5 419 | 3.5 Hz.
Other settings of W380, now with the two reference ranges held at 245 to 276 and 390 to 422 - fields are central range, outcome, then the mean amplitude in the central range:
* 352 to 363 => 0.8 Hz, 65.8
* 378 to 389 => 2.4 Hz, 54.7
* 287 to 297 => -1.0 Hz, 81.4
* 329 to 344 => 0.3 Hz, 70.7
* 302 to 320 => -0.4 Hz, 75.2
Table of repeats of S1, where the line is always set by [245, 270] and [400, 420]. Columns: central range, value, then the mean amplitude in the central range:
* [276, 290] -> -0.11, 81.8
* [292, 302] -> -0.06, 77.9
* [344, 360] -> 0.06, 68.3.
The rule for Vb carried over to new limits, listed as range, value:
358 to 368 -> 64.4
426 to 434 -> 75.5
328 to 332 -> 73.2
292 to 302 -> 77.9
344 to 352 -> 70.1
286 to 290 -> 83.1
